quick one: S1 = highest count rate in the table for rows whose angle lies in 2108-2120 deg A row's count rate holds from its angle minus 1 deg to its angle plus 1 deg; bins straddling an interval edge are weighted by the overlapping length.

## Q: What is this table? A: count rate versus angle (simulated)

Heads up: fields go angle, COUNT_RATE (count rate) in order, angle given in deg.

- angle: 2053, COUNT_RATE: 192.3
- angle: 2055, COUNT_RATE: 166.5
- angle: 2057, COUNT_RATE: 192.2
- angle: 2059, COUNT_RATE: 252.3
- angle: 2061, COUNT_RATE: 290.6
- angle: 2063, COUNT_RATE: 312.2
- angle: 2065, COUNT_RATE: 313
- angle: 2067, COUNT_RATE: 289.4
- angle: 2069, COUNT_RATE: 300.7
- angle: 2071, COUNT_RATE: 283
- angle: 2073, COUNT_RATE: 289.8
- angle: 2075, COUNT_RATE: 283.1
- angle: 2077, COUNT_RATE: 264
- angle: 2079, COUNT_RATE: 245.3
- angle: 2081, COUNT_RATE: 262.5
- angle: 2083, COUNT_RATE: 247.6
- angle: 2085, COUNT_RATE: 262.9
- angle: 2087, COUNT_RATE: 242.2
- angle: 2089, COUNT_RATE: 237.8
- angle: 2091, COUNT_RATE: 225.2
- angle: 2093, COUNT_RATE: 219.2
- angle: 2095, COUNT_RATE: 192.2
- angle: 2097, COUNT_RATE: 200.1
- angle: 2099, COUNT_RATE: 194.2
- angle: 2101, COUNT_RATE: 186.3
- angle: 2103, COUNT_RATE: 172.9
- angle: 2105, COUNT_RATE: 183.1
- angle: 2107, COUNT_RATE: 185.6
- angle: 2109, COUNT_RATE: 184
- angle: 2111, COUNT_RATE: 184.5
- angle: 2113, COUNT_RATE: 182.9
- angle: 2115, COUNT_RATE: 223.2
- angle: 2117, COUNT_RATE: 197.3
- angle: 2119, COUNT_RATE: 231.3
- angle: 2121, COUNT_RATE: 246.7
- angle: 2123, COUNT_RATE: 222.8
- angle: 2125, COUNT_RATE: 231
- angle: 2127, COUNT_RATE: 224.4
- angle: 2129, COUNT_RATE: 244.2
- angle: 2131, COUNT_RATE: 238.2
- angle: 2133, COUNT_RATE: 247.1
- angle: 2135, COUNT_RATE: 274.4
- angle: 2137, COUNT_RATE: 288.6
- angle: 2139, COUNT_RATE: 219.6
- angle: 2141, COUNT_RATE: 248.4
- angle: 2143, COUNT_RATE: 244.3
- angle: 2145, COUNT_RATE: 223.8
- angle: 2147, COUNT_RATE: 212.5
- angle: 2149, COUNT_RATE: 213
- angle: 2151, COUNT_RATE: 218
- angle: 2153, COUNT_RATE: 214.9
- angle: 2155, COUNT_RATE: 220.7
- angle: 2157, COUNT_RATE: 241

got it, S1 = 231.3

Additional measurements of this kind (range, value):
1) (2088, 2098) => 237.8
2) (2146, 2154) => 218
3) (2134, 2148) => 288.6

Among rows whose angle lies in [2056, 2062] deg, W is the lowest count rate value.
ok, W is 192.2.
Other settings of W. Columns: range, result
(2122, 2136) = 222.8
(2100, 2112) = 172.9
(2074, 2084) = 245.3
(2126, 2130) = 224.4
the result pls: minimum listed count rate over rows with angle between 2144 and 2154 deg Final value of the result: 212.5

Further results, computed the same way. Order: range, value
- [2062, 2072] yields 283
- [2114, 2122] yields 197.3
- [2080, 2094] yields 219.2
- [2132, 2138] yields 247.1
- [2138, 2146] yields 219.6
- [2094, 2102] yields 186.3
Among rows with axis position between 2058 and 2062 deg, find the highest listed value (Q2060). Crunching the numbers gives 290.6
